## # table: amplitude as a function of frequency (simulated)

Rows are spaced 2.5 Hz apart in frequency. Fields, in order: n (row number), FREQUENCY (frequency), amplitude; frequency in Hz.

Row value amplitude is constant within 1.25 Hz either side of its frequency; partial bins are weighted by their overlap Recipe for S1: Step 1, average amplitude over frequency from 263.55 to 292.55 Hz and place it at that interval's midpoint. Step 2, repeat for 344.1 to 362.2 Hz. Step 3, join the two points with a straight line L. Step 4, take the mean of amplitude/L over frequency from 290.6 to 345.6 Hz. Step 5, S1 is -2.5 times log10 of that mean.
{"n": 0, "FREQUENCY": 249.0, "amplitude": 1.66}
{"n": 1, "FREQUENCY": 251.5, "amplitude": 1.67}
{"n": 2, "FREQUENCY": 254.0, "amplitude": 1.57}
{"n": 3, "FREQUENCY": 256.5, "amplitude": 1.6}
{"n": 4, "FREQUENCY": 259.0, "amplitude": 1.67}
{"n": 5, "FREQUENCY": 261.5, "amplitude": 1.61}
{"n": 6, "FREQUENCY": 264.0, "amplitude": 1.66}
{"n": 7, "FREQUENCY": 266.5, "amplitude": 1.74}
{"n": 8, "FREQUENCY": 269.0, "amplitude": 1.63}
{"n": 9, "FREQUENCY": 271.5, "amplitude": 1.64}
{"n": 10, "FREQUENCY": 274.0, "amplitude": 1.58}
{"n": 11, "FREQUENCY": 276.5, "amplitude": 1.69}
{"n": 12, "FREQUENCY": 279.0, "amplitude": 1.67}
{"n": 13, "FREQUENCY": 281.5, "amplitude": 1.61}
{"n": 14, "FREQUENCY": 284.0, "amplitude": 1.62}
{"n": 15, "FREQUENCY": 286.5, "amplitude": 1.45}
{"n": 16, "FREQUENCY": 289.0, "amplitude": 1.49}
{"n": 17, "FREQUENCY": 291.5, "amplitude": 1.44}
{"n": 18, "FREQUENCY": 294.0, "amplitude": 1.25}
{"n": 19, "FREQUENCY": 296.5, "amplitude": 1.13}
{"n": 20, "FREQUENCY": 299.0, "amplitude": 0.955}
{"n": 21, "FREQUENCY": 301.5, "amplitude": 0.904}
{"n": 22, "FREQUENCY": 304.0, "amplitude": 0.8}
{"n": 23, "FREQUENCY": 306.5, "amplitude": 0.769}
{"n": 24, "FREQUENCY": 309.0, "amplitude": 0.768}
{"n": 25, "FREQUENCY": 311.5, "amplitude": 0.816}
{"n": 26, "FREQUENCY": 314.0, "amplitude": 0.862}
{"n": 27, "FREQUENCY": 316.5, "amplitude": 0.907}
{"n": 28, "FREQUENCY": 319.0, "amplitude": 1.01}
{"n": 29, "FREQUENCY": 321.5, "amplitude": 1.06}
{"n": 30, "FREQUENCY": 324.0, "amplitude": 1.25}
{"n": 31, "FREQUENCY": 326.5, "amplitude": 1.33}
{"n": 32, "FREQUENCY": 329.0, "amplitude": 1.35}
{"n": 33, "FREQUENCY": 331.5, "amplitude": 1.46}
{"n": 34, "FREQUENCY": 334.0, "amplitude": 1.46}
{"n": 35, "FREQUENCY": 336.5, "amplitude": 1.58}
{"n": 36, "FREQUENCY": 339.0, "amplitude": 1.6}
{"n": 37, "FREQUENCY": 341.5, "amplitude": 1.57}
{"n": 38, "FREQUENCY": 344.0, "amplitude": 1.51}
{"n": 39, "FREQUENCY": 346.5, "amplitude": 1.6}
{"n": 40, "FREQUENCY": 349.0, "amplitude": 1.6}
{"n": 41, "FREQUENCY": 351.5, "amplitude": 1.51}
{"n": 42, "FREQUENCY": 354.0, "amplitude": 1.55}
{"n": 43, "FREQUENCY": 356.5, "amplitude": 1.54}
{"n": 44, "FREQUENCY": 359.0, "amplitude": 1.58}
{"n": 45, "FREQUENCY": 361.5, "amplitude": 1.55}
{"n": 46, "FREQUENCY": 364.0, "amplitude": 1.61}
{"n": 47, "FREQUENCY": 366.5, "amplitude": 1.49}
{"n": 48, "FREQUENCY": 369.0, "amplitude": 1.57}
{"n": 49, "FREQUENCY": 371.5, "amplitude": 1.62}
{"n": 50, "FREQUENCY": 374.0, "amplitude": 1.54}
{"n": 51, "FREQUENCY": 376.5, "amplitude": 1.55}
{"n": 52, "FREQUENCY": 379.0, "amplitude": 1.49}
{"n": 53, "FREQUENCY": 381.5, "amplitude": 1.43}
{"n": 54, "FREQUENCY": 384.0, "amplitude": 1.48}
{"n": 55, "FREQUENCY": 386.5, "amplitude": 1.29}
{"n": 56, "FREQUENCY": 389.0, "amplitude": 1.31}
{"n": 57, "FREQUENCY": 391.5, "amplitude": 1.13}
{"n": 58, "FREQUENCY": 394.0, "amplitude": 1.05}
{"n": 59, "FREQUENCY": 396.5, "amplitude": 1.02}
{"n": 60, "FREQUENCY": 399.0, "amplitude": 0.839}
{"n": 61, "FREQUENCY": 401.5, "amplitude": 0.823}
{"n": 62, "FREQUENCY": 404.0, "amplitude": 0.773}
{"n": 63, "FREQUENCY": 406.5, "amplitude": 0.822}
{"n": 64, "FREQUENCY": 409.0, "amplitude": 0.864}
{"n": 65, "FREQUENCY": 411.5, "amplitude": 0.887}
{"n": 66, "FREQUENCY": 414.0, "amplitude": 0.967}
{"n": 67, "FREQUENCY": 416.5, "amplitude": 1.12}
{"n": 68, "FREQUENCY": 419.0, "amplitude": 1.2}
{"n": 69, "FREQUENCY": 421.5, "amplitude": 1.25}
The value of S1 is 0.32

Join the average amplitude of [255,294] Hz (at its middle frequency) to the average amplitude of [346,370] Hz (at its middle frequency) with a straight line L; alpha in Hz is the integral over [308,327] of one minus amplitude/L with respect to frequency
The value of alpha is 7.1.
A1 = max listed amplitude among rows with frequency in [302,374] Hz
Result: 1.62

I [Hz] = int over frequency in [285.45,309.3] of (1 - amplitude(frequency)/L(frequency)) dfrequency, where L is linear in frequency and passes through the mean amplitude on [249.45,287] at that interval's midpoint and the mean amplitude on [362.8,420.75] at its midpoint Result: 6.7 Hz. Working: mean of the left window 1.63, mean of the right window 1.21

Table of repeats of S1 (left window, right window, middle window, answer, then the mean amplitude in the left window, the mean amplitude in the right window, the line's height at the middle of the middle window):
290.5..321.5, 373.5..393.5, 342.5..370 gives -0.25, 0.968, 1.38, 1.24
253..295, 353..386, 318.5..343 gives 0.13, 1.59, 1.53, 1.55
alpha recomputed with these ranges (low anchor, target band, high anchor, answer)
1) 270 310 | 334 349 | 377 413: -4.5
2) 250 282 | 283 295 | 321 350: 1.0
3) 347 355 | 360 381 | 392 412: -4.0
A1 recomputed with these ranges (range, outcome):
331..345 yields 1.6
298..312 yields 0.955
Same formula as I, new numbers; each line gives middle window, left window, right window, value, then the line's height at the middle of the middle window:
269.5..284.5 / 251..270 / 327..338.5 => -0.3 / 1.6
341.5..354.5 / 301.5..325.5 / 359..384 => -2.7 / 1.29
